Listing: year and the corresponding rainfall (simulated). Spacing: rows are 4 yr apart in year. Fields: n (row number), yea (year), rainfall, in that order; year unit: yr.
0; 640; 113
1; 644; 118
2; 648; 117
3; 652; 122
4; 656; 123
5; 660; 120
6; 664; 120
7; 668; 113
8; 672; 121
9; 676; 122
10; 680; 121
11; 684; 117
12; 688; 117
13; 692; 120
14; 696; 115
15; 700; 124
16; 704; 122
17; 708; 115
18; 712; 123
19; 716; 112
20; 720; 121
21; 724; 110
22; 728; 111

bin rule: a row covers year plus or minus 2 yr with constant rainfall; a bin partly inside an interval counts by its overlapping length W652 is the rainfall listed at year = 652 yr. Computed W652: 122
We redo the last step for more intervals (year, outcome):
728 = 111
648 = 117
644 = 118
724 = 110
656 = 123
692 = 120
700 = 124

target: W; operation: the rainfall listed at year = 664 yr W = 120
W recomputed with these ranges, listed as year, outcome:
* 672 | 121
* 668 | 113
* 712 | 123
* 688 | 117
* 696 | 115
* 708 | 115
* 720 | 121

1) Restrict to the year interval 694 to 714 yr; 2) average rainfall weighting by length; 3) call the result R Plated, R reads 120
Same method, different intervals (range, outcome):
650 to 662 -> 122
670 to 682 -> 121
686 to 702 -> 119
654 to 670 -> 119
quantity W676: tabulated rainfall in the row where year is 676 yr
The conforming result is 122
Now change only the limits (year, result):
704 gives 122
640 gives 113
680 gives 121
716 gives 112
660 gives 120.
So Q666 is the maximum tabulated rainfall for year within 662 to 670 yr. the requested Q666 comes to 120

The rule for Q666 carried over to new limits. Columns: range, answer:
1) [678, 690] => 121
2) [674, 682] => 122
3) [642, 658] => 123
